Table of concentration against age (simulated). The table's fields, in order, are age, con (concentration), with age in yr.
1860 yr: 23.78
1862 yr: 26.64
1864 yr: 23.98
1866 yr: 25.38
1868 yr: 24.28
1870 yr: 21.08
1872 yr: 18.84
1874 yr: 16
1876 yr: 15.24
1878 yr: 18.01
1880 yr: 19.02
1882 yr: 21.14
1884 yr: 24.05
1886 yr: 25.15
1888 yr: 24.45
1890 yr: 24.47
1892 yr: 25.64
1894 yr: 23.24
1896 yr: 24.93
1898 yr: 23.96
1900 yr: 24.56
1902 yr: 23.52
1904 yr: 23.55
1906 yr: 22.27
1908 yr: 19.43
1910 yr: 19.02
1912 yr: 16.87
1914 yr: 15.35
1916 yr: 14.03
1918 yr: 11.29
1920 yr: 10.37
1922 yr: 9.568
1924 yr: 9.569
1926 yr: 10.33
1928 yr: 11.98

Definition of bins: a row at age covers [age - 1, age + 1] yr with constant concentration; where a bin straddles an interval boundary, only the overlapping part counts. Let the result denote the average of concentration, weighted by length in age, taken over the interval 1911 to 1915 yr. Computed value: 16.1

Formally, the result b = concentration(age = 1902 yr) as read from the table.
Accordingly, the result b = 23.52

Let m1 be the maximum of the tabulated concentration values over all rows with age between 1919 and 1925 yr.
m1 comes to 10.37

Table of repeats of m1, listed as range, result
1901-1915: 23.55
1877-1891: 25.15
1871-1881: 19.02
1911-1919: 16.87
